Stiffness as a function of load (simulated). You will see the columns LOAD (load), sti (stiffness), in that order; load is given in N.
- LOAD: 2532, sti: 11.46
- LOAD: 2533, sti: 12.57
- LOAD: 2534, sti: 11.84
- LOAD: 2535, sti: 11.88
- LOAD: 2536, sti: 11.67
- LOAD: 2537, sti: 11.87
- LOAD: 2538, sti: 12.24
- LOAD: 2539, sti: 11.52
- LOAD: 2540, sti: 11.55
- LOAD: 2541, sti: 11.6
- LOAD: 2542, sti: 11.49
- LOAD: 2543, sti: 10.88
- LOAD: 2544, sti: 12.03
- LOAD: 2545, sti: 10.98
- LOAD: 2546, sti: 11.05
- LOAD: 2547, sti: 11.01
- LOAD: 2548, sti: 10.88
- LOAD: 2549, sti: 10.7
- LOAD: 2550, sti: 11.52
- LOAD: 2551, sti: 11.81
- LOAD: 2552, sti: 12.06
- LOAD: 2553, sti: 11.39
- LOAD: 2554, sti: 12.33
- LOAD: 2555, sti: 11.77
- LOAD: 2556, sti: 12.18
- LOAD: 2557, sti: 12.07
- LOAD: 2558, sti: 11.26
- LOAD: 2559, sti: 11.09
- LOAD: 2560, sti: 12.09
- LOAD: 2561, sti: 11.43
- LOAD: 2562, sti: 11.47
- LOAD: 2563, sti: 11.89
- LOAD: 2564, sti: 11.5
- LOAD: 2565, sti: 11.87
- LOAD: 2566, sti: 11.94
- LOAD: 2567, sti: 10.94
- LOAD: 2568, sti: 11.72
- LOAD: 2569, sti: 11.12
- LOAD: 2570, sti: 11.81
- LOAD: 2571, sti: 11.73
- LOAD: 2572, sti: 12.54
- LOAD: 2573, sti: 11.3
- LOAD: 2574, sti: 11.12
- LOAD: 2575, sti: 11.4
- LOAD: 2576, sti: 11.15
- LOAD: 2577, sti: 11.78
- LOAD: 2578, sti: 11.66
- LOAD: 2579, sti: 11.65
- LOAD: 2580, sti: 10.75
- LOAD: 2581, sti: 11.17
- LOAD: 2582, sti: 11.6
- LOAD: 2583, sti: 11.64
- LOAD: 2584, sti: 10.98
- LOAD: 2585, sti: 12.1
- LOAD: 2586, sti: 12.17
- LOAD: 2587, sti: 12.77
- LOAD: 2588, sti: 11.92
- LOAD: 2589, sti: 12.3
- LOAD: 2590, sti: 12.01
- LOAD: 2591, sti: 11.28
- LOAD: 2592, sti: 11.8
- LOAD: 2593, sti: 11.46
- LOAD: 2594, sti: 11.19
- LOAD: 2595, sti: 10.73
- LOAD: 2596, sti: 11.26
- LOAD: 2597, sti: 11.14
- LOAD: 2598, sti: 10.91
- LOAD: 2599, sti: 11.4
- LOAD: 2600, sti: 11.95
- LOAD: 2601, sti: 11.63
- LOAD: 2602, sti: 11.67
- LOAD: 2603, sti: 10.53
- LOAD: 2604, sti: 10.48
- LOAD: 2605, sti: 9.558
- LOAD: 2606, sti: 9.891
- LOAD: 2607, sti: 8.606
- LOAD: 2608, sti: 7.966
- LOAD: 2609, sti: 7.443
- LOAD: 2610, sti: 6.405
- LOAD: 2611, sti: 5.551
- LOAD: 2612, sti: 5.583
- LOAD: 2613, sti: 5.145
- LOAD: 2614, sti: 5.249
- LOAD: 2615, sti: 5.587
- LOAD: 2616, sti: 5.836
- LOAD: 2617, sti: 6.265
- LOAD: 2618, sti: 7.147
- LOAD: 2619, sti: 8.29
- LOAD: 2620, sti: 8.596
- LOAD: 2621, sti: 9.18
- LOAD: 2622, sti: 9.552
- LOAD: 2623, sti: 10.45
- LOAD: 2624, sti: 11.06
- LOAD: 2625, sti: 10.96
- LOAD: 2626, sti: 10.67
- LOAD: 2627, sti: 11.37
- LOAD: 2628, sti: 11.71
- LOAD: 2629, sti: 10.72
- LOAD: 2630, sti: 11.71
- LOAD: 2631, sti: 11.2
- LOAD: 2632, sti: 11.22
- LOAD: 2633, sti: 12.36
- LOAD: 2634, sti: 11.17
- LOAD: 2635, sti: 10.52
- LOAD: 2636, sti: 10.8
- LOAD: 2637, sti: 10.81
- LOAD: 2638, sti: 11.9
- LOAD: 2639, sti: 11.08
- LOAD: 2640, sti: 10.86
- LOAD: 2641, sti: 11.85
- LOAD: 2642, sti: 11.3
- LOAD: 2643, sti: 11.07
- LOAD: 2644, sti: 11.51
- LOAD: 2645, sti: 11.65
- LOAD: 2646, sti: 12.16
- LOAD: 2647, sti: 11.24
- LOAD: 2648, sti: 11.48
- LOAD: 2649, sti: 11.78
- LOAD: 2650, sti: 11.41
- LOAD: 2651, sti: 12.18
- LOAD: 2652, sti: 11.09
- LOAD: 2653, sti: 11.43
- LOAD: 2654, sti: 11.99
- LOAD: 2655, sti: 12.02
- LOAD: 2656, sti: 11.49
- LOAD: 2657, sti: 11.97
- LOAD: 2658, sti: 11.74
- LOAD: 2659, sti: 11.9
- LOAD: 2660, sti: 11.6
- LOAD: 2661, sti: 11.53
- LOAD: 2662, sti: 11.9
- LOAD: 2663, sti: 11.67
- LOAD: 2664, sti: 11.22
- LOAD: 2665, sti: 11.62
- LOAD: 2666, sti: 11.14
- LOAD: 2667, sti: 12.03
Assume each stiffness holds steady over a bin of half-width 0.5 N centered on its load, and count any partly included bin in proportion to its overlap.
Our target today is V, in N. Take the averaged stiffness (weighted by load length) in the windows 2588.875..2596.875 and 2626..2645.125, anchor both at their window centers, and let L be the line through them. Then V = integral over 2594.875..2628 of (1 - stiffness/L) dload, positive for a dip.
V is 6.8 N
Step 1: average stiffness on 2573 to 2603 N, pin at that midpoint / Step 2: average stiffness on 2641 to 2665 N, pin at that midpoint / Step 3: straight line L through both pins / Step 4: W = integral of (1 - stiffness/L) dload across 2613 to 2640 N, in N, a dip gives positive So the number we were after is 4.3 N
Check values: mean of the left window 11.5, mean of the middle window 9.76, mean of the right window 11.6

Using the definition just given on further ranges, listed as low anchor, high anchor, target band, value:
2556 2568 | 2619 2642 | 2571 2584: 0.0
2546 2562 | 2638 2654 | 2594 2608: 1.0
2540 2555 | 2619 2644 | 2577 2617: 3.8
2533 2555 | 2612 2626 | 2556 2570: -1.2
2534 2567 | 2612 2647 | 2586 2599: -1.0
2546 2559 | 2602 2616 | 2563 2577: -1.7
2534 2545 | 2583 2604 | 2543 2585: 0.3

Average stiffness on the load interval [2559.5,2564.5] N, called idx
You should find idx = 11.7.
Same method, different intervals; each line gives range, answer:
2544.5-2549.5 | 10.9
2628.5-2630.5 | 11.2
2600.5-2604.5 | 11.1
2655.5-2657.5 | 11.7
